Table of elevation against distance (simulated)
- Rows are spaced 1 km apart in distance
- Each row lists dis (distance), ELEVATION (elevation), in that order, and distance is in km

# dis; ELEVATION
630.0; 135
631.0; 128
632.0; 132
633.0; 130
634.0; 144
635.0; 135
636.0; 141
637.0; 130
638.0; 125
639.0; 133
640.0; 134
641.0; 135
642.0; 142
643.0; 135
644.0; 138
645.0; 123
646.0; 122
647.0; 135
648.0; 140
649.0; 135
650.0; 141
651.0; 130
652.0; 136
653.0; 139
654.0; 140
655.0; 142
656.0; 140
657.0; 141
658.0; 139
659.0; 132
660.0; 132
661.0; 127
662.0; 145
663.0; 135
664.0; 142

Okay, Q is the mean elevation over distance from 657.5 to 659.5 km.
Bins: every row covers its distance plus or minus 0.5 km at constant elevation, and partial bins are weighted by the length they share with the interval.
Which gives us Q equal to 136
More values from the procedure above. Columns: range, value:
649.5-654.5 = 137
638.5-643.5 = 136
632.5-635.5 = 136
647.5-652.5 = 136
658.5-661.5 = 130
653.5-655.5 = 141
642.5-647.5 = 131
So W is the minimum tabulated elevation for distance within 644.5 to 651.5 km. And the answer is 122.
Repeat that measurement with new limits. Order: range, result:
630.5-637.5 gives 128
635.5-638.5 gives 125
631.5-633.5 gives 130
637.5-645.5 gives 123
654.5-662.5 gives 127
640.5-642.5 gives 135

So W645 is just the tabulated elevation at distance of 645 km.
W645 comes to 123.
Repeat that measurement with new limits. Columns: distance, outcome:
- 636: 141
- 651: 130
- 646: 122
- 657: 141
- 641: 135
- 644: 138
